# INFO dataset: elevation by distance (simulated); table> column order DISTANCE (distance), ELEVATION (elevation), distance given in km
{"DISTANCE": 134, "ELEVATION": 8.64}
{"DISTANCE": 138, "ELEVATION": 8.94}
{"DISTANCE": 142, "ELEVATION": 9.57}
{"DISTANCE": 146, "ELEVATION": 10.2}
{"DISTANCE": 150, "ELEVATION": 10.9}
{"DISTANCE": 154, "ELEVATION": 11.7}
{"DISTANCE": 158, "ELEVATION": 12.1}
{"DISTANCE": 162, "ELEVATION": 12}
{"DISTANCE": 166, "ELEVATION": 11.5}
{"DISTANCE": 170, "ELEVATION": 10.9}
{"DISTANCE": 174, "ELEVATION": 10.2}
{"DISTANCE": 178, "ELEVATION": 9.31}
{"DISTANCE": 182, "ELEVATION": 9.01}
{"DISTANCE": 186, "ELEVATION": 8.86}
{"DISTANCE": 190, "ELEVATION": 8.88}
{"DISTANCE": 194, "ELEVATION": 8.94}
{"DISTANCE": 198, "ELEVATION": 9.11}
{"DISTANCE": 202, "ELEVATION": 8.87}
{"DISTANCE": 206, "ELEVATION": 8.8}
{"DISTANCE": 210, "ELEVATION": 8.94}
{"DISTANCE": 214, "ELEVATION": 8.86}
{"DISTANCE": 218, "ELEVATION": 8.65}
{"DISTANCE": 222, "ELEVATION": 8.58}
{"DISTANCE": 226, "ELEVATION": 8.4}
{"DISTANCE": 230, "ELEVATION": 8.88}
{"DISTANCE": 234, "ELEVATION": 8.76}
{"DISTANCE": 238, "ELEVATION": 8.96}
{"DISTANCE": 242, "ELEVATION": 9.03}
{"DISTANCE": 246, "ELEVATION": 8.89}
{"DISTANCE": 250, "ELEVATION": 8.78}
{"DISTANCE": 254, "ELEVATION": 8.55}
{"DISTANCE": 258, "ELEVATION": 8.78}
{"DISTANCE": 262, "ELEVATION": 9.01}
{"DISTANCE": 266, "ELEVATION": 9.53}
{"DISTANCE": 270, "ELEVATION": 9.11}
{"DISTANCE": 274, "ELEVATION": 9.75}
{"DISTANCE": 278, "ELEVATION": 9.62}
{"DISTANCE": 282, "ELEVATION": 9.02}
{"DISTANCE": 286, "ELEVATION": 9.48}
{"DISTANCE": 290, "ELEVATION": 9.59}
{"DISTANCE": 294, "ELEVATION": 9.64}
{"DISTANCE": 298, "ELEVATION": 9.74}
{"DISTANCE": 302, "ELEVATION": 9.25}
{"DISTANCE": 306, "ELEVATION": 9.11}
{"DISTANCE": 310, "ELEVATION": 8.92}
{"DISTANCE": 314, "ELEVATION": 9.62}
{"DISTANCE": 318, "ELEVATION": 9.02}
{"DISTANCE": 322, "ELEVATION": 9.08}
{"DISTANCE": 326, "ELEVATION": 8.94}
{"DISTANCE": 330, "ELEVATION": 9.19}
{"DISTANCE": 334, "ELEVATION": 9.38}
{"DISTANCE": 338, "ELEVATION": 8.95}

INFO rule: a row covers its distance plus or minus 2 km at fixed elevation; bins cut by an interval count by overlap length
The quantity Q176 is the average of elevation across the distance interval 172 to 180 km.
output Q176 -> 9.75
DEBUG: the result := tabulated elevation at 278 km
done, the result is 9.62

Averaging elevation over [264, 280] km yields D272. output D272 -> 9.5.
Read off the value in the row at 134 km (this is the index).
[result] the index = 8.64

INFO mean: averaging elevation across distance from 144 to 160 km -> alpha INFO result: 11.2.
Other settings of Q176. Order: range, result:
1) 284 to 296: 9.57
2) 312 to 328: 9.16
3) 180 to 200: 8.96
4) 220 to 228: 8.49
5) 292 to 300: 9.69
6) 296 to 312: 9.26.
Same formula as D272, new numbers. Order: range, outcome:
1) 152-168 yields 11.8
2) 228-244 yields 8.91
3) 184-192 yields 8.87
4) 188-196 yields 8.91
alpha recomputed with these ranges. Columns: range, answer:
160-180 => 10.8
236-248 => 8.96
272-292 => 9.49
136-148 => 9.57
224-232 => 8.64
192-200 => 9.02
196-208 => 8.93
